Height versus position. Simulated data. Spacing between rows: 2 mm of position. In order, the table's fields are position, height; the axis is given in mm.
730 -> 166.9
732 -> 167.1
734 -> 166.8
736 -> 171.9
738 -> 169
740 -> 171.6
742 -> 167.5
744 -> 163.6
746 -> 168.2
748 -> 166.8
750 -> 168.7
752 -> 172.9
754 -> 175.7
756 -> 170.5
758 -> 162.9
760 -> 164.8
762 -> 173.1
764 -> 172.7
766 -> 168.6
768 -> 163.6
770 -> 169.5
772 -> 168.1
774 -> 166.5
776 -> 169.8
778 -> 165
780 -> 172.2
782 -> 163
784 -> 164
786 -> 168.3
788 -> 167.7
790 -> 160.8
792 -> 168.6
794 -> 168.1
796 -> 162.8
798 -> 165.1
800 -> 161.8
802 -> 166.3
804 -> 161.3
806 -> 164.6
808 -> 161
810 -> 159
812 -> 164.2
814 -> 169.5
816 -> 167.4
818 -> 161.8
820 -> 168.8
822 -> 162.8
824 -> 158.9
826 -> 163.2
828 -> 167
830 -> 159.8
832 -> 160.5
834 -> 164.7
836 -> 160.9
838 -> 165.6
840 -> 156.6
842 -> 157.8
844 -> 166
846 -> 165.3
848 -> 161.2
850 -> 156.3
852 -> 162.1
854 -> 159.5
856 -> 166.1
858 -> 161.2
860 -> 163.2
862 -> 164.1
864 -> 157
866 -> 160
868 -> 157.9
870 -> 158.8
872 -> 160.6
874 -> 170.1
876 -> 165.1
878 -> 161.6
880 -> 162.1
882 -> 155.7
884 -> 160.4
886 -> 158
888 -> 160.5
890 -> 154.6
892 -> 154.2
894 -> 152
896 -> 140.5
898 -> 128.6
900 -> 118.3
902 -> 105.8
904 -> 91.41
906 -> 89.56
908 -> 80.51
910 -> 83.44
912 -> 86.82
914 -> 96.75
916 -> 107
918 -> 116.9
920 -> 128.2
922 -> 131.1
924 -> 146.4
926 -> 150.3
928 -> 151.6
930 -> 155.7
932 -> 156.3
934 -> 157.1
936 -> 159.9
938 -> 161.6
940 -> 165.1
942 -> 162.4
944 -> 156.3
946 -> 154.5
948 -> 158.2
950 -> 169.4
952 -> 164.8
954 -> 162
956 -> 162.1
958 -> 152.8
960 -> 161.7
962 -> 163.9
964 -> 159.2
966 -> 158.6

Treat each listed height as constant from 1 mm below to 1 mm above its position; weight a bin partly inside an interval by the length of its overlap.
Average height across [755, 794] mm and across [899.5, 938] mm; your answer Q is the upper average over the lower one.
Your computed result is 0.7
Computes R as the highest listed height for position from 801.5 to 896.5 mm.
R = 170.1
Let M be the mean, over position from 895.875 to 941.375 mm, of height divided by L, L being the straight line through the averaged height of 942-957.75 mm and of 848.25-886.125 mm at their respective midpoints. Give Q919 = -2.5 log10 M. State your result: 0.26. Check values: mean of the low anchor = 161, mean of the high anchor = 161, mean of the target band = 126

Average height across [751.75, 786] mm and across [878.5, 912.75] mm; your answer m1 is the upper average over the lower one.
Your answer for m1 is 0.8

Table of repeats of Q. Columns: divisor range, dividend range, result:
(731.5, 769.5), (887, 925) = 0.71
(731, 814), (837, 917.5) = 0.86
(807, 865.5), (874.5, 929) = 0.81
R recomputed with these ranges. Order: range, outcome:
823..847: 167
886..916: 160.5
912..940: 165.1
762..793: 173.1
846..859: 166.1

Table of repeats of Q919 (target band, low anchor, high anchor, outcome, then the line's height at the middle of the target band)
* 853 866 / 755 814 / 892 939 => -0.130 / 143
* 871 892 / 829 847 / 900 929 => -0.200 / 134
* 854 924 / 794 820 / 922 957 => 0.155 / 160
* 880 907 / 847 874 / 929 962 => 0.172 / 161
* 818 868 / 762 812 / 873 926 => -0.093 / 149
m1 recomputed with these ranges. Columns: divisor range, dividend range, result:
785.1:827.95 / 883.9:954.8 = 0.84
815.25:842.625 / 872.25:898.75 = 0.96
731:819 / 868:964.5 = 0.86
